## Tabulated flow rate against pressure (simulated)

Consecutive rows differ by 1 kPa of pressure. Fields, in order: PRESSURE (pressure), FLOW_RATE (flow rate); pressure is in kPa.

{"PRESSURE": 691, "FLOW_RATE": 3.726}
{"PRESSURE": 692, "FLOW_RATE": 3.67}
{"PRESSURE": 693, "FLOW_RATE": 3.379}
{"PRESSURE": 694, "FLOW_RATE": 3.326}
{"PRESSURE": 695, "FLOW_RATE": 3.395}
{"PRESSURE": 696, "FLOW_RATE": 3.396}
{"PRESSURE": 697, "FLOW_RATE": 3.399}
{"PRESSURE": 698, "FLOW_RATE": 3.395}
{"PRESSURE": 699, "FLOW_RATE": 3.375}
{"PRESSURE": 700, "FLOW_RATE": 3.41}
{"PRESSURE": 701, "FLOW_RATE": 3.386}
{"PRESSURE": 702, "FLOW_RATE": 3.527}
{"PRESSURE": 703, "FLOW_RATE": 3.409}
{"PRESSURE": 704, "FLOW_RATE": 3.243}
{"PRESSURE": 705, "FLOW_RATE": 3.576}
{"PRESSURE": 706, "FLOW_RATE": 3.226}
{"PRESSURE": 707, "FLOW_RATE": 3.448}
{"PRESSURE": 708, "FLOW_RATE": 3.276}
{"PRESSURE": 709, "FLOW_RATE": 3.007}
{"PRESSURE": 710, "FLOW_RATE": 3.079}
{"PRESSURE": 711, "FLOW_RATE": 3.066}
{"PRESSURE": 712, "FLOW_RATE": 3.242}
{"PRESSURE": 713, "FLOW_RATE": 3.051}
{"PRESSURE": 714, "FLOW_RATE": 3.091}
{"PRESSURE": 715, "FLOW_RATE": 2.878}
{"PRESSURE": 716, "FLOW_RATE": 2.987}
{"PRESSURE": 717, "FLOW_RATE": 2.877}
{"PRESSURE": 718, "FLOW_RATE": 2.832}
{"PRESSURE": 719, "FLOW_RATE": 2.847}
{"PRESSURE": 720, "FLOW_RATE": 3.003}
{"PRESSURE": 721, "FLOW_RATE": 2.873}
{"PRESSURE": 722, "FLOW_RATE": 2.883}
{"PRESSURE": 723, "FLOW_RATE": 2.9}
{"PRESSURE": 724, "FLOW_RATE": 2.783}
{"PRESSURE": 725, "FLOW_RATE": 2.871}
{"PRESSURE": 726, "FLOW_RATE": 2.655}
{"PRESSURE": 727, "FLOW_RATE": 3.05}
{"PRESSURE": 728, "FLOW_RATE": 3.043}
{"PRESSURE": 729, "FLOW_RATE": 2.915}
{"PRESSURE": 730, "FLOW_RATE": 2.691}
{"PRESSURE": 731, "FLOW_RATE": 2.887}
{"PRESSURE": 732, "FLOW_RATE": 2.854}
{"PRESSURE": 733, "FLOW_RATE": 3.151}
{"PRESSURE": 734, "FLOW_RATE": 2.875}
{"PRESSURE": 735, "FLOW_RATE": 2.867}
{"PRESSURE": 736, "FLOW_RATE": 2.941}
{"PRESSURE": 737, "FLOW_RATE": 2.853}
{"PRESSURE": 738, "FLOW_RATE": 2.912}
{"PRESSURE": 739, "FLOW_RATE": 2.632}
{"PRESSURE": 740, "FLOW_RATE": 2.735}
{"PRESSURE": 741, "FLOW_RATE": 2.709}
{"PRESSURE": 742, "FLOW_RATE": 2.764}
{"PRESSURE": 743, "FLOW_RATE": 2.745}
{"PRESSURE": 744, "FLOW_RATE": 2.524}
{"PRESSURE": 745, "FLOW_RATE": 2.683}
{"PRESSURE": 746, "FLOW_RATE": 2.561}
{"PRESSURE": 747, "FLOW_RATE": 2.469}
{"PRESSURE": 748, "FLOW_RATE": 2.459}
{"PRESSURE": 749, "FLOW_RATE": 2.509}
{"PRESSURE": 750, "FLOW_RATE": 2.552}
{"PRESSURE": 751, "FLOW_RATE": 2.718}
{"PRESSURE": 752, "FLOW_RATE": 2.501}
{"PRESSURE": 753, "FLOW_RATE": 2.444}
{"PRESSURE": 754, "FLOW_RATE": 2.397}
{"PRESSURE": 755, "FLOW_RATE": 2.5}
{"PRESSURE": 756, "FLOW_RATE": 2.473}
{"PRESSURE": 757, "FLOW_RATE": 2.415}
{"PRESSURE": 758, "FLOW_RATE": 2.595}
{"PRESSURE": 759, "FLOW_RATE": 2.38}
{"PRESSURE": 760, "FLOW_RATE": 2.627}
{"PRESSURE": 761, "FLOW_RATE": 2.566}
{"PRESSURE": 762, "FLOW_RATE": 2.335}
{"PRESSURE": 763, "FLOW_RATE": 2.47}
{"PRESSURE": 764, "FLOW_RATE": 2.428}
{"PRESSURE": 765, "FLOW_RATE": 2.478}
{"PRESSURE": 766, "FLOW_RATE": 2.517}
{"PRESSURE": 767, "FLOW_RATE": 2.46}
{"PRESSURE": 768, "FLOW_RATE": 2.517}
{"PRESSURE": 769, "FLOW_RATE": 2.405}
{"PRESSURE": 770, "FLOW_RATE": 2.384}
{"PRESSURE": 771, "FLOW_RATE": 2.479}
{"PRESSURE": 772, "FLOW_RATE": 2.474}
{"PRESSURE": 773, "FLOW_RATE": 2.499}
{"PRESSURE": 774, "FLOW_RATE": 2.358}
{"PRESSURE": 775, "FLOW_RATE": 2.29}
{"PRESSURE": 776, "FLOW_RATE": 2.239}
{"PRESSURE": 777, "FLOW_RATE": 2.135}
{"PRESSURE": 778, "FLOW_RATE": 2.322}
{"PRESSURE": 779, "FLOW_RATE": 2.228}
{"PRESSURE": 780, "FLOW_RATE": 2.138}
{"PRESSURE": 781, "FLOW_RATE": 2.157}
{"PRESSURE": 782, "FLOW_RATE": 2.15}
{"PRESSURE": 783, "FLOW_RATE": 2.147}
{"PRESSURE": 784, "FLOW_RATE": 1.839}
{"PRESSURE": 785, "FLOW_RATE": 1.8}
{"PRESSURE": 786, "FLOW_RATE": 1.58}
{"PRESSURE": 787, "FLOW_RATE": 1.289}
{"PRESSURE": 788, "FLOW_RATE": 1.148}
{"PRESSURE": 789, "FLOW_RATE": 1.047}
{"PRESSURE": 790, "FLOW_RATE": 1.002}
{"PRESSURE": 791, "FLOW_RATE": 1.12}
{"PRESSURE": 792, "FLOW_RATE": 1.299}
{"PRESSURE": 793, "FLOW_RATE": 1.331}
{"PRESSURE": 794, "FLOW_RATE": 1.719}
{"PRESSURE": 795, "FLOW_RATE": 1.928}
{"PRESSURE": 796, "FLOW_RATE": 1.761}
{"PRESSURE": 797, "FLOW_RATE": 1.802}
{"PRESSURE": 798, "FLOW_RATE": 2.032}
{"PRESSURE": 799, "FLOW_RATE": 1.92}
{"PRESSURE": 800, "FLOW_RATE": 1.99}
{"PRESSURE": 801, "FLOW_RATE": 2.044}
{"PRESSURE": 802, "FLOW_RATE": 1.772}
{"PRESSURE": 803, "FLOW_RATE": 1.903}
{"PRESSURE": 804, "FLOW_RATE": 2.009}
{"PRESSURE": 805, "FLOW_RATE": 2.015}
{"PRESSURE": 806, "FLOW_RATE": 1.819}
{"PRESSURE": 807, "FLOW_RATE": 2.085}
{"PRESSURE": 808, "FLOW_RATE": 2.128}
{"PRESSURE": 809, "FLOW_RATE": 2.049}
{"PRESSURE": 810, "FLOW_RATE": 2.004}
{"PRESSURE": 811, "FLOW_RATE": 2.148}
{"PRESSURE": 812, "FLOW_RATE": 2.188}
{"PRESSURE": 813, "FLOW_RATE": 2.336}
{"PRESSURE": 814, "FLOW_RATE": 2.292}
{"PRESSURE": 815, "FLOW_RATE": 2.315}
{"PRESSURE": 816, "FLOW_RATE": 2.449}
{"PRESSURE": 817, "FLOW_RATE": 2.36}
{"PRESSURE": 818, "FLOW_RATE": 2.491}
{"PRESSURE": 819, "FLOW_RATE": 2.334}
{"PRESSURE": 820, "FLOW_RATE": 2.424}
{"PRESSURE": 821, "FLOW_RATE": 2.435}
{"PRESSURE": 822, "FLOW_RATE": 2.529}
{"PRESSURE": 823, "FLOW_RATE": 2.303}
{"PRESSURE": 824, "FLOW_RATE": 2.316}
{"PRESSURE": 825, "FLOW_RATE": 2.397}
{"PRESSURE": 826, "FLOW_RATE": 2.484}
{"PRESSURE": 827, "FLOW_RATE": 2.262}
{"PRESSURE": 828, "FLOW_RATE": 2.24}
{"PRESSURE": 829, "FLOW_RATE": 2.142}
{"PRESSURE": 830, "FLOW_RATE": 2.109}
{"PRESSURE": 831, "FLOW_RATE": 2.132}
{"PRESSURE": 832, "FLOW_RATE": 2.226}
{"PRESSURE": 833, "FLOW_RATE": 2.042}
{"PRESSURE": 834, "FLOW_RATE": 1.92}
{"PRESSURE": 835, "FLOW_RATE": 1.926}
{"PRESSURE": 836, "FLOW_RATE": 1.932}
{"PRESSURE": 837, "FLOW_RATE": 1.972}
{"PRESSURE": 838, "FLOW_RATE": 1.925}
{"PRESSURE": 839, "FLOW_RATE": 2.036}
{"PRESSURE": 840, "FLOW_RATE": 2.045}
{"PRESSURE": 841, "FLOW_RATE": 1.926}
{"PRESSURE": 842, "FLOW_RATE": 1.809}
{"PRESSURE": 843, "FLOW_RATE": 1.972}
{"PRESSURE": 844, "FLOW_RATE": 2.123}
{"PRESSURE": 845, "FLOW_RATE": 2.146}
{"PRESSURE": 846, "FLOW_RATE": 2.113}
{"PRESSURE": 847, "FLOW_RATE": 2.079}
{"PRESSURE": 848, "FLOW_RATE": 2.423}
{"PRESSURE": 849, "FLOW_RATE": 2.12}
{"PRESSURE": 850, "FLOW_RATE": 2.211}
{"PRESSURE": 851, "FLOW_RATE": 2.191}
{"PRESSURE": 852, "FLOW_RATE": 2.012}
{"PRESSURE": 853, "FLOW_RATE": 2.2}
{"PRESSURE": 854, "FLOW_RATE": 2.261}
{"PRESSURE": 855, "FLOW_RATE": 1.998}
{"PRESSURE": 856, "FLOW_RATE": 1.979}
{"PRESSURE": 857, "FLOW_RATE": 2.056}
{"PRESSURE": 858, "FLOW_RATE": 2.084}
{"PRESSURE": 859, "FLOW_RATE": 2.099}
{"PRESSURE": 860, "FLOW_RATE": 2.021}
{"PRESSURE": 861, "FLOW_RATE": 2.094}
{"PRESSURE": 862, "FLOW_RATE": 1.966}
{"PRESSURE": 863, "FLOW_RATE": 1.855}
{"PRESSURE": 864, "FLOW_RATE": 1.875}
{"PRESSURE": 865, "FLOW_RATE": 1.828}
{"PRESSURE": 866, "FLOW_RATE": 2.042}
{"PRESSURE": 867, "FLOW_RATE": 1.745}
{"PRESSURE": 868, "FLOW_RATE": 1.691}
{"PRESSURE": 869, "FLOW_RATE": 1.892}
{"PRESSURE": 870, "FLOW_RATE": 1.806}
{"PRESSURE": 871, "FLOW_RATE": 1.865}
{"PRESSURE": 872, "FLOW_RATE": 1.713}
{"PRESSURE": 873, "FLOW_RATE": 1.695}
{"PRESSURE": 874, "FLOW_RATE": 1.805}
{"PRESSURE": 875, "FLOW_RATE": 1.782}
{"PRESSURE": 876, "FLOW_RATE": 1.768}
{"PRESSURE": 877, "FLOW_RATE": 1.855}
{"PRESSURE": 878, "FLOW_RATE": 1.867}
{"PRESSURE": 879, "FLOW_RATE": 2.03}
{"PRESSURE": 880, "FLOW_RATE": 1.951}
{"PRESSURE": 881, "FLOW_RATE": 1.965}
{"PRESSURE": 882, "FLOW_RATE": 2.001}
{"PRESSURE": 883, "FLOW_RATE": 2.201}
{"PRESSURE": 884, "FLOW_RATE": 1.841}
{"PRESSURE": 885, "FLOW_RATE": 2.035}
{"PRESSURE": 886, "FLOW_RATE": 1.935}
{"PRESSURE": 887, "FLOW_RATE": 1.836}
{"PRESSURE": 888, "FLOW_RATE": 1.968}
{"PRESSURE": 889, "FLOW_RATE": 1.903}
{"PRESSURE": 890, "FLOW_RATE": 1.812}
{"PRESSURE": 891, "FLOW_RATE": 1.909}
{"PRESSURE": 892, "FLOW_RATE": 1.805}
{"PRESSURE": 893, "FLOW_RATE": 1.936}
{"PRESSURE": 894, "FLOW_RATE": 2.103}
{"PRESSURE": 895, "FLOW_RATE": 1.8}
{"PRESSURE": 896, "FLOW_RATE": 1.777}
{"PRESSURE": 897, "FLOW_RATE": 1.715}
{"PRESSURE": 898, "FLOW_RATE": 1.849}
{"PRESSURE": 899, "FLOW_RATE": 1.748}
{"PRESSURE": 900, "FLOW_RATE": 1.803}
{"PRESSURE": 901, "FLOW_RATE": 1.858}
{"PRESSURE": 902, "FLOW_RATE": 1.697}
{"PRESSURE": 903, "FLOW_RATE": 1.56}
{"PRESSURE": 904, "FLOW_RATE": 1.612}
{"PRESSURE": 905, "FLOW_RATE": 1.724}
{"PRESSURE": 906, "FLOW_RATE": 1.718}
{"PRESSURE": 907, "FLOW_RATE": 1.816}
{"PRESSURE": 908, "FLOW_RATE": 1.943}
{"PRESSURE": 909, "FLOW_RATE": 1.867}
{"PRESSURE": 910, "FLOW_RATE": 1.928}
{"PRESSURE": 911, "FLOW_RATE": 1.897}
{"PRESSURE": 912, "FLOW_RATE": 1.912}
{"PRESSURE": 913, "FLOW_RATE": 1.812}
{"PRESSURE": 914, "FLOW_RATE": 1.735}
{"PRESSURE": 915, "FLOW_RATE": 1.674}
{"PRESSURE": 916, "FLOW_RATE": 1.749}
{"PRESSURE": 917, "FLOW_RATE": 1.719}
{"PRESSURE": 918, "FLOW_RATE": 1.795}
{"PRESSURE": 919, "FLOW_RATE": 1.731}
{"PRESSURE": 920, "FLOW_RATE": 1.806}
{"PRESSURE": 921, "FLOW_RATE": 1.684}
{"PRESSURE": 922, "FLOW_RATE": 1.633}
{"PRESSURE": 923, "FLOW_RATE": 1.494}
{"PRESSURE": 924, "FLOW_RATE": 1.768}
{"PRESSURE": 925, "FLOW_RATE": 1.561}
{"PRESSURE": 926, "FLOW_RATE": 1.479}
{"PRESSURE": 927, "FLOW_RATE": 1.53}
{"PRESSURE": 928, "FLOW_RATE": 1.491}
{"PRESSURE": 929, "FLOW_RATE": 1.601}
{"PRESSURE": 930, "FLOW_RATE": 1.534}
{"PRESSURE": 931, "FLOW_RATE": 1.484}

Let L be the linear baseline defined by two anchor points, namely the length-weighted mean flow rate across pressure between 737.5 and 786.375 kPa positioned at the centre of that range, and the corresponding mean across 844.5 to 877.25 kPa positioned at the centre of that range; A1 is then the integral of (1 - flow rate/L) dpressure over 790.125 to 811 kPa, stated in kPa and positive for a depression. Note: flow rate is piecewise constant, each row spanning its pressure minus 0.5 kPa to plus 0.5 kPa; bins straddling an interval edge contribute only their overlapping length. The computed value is 3.88 kPa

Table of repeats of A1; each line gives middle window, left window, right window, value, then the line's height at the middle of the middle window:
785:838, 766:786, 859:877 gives 2.6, 2.1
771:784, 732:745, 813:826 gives 1.8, 2.61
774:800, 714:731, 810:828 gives 7.6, 2.52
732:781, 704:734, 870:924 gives 4.0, 2.75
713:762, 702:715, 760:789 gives 0.5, 2.77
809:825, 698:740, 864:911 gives 0.2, 2.35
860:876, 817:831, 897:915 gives 1.5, 2.04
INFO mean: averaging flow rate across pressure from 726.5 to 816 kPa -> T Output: 2.29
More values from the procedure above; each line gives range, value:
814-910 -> 2.01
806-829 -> 2.28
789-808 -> 1.74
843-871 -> 2.03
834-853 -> 2.05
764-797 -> 1.98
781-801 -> 1.65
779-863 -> 2.02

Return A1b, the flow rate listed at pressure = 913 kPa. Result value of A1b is 1.812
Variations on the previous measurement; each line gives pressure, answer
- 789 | 1.047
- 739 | 2.632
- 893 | 1.936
